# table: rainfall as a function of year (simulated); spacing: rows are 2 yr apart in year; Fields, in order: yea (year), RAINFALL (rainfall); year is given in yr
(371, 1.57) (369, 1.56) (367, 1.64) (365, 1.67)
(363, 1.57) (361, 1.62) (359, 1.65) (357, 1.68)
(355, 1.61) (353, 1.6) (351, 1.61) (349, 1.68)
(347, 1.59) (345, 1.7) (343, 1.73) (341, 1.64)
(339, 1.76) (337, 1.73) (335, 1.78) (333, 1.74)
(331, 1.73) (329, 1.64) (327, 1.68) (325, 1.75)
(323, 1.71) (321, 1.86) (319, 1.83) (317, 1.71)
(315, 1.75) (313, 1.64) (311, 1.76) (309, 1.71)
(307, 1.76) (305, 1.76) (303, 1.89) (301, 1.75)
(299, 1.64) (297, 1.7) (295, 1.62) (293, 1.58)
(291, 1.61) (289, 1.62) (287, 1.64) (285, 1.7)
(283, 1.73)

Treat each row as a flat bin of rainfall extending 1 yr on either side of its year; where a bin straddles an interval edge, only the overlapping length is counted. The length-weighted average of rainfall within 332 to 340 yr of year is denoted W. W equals 1.75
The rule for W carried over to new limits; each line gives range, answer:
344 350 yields 1.66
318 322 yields 1.85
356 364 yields 1.63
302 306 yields 1.82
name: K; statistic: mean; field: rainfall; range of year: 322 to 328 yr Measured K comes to 1.71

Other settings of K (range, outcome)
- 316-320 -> 1.77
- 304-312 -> 1.75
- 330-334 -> 1.73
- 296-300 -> 1.67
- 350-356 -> 1.61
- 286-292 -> 1.62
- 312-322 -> 1.76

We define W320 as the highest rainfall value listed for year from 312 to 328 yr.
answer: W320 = 1.86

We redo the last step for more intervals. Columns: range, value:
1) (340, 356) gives 1.73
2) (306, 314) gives 1.76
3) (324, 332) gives 1.75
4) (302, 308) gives 1.89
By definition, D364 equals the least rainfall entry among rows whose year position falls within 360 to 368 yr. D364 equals 1.57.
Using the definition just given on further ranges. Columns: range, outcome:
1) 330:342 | 1.64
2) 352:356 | 1.6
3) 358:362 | 1.62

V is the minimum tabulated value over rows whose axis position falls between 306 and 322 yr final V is 1.64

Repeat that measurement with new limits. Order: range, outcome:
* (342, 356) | 1.59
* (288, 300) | 1.58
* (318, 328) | 1.68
